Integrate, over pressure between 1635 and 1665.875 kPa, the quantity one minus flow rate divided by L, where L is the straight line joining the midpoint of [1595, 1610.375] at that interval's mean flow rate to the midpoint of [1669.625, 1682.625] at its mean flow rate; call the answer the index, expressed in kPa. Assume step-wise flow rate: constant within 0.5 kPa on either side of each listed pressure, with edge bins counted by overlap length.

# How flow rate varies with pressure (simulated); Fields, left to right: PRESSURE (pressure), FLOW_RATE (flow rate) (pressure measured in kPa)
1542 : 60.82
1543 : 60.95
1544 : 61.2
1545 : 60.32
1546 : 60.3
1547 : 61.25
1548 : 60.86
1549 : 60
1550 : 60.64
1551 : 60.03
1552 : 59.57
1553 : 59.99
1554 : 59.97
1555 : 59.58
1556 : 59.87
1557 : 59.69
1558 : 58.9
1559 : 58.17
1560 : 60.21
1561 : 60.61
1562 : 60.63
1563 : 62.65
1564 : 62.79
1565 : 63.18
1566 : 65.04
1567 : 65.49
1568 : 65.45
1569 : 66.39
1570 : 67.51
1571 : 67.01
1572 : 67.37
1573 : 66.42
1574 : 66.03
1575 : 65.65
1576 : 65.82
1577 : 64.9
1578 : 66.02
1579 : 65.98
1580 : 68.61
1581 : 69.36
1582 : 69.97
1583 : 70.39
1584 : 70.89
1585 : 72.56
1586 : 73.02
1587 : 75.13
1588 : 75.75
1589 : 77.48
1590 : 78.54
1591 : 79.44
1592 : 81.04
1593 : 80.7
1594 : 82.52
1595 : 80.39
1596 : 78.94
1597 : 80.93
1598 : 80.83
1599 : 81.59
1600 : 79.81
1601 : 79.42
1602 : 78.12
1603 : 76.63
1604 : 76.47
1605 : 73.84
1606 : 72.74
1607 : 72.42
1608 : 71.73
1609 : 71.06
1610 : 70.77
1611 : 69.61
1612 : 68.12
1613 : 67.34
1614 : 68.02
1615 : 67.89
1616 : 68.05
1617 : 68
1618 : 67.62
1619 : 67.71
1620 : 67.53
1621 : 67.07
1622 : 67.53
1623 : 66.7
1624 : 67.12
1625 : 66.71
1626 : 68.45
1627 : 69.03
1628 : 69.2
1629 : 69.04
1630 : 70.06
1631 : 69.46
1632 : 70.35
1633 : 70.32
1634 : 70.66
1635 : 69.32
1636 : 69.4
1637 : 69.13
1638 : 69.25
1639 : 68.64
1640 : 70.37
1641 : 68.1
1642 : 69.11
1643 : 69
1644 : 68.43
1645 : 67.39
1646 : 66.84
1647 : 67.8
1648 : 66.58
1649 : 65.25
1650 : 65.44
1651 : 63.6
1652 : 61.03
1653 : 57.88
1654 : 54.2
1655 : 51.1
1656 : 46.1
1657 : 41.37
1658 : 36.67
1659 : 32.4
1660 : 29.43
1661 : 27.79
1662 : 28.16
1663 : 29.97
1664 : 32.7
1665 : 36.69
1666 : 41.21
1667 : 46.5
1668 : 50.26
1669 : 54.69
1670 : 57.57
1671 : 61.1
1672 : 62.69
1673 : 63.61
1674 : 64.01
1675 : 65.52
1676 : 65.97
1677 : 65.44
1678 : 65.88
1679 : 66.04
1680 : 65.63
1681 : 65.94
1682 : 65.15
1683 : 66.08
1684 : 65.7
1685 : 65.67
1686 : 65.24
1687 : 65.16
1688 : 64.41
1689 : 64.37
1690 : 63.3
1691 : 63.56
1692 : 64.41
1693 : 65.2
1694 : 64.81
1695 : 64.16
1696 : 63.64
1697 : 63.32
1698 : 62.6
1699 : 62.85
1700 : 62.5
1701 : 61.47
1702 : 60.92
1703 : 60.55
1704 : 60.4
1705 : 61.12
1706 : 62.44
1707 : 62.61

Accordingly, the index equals 6.21 kPa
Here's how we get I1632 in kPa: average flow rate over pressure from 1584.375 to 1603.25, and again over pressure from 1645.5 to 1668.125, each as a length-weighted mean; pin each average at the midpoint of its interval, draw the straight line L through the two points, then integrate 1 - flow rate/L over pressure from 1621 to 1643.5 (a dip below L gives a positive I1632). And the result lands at -3.5 kPa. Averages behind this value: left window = 78.5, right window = 47.7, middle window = 68.9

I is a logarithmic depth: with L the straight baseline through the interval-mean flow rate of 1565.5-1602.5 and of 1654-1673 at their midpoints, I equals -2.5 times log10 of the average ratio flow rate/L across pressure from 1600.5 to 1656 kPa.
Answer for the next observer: -0.21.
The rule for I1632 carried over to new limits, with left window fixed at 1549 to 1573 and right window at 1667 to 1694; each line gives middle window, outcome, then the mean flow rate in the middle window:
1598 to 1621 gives -3.47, 72.1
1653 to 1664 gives 4.30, 38.4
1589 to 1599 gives -2.84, 80.3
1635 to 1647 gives -1.10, 68.7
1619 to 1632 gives -1.12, 68.2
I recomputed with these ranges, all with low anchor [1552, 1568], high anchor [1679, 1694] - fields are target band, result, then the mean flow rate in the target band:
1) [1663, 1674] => 0.27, 50.4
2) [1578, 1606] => -0.22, 76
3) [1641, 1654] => -0.03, 65.3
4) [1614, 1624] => -0.08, 67.6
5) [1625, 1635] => -0.10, 69.5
